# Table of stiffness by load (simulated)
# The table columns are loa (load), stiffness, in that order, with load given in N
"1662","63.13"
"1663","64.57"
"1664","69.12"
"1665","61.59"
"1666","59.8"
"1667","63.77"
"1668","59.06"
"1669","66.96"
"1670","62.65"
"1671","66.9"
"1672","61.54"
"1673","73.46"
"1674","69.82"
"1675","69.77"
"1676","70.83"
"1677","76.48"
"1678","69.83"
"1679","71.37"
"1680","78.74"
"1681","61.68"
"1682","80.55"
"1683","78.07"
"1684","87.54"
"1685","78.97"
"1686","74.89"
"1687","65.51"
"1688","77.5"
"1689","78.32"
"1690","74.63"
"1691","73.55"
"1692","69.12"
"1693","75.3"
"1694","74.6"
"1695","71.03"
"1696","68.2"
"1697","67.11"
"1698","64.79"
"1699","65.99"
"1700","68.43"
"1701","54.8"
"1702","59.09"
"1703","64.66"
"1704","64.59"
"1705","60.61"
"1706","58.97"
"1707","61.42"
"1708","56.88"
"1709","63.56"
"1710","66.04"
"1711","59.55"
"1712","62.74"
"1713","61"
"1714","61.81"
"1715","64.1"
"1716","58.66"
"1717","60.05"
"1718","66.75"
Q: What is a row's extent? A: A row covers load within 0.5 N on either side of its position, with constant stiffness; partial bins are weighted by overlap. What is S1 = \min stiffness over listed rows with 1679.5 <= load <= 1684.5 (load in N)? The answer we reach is 61.68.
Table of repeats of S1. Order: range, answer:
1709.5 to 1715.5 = 59.55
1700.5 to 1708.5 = 54.8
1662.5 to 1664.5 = 64.57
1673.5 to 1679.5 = 69.77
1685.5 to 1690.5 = 65.51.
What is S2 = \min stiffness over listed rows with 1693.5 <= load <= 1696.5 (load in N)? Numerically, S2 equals 68.2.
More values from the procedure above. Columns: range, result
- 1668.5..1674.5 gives 61.54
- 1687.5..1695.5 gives 69.12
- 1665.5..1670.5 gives 59.06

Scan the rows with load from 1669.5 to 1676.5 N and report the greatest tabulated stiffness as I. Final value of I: 73.46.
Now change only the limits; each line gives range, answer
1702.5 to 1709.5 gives 64.66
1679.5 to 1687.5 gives 87.54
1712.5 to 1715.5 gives 64.1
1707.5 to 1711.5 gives 66.04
